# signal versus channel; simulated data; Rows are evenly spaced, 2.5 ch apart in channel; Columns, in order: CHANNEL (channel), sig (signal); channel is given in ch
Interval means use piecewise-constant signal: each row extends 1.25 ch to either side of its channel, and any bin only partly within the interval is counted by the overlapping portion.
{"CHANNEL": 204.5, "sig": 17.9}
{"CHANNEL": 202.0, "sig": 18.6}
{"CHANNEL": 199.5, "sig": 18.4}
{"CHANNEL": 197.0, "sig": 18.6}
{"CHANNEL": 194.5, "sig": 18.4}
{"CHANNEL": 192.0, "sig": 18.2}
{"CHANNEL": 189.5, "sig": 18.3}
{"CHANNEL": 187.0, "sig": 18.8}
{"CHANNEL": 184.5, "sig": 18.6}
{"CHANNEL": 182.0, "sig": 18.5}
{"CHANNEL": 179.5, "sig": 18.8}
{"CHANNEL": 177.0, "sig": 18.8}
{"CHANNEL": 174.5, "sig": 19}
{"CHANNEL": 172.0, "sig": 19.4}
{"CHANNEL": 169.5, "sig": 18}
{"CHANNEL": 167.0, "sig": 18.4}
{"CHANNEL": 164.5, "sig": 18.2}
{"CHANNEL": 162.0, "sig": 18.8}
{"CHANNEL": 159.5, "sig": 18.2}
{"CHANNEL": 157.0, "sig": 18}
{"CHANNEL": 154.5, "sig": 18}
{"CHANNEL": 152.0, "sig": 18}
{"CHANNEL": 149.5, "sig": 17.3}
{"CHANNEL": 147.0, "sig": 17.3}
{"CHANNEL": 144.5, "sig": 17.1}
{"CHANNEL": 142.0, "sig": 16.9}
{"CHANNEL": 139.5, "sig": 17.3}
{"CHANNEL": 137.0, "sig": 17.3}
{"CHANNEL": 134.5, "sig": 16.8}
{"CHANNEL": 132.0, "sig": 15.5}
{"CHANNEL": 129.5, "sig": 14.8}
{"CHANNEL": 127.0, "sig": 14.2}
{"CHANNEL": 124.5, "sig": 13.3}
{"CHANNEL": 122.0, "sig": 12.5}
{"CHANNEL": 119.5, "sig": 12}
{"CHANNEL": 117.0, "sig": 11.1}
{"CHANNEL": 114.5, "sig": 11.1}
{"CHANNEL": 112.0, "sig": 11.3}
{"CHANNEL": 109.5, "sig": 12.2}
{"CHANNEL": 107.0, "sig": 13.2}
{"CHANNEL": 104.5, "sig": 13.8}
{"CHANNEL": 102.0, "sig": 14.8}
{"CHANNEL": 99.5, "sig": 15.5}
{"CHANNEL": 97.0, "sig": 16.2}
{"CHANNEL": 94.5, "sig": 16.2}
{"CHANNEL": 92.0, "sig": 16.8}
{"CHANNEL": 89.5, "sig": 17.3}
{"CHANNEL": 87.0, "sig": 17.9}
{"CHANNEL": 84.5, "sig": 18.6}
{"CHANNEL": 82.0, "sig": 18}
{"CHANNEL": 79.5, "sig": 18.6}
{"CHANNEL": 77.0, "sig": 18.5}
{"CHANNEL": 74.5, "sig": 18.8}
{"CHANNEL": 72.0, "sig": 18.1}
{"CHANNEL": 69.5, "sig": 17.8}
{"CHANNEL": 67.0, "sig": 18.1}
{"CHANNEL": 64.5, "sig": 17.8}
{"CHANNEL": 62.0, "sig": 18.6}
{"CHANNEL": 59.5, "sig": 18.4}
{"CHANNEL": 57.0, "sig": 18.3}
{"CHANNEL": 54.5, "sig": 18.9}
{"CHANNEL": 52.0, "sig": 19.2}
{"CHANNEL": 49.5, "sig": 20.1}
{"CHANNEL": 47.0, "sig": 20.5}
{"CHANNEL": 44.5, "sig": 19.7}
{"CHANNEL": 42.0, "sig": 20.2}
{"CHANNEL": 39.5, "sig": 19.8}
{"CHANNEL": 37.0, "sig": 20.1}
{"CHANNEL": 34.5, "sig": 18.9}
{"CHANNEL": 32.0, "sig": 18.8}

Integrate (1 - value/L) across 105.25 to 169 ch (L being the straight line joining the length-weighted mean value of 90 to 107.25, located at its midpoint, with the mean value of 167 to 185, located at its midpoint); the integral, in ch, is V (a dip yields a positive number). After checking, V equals 5.9 ch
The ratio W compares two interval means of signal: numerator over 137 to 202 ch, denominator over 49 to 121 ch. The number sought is 1.1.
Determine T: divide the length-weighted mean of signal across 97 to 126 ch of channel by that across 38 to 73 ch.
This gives 0.68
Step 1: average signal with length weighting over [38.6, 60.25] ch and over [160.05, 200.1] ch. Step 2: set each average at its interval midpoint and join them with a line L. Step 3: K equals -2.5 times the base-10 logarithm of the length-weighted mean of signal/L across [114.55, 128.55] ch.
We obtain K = 0.45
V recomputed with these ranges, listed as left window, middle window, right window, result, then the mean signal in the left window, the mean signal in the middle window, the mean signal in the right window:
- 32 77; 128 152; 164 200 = 2.5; 19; 16.7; 18.6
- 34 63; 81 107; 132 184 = 3.4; 19.4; 16.3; 18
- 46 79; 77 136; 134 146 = 9.5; 18.7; 14.9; 17.1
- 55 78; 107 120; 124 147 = 4.0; 18.3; 11.7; 16.1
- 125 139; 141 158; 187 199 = -1.1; 15.7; 17.5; 18.4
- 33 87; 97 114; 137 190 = 4.6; 18.9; 13.6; 18.2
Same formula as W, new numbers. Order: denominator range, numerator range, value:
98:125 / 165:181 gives 1.46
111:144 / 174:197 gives 1.30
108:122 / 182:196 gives 1.58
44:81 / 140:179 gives 0.97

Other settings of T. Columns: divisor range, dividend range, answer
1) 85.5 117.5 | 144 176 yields 1.25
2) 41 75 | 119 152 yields 0.83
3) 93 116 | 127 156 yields 1.22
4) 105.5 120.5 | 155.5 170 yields 1.54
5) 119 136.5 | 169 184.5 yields 1.31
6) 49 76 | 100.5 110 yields 0.74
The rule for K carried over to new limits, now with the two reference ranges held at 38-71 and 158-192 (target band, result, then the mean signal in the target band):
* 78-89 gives 0.042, 18.2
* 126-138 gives 0.191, 15.7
